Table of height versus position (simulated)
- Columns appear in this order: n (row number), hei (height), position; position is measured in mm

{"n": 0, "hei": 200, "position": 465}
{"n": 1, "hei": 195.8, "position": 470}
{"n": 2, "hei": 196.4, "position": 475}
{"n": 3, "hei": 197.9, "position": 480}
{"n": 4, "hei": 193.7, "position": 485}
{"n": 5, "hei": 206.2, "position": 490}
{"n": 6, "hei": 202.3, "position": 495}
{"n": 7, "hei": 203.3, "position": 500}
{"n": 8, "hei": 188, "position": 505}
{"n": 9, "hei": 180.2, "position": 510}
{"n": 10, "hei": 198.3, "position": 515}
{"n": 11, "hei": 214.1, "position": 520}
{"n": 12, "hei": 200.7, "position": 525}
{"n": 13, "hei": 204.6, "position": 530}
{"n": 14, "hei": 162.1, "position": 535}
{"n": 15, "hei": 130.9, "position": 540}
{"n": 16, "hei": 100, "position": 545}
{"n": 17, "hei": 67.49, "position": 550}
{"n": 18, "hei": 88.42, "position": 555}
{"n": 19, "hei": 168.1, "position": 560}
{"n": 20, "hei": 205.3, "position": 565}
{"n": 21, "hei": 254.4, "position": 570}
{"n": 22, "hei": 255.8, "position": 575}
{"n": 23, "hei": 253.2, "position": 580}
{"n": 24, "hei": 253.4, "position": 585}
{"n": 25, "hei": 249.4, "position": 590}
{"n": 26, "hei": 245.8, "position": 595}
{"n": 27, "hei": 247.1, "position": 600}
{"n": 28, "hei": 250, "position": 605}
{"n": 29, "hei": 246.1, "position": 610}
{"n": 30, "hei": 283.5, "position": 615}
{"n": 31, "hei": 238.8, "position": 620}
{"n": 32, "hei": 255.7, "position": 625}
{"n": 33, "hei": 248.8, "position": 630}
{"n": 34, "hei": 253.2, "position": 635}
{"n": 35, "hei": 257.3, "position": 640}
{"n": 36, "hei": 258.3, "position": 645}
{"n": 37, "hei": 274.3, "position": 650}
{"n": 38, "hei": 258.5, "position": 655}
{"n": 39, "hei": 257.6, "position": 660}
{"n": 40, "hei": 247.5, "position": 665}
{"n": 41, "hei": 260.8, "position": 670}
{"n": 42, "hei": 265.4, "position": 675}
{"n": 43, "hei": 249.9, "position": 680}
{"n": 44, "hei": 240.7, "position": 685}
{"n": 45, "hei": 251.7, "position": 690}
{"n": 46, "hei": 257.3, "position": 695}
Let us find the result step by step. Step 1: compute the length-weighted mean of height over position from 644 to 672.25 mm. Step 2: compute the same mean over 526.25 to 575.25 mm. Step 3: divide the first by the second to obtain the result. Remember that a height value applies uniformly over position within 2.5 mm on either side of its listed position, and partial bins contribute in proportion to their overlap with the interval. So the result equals 1.62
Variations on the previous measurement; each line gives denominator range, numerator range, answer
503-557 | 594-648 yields 1.60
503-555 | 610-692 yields 1.59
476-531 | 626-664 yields 1.30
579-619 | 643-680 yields 1.03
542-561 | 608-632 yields 2.50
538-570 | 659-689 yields 1.85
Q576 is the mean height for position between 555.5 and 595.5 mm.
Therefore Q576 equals 228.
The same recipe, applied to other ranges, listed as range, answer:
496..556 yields 164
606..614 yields 254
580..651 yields 254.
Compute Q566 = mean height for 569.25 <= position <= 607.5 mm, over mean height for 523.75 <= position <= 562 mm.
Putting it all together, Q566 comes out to 1.8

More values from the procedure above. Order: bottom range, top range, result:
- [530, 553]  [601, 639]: 2.04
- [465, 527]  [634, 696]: 1.29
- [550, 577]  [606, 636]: 1.40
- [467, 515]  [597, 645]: 1.29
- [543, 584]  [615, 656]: 1.45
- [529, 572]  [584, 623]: 1.67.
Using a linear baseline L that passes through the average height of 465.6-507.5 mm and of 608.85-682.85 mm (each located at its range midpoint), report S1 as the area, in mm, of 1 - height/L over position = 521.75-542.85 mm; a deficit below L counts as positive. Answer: 3.9 mm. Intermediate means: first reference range 198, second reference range 257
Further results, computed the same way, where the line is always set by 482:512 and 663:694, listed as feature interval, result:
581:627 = -4.5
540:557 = 9.6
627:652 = -1.8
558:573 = 0.4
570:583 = -2.0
